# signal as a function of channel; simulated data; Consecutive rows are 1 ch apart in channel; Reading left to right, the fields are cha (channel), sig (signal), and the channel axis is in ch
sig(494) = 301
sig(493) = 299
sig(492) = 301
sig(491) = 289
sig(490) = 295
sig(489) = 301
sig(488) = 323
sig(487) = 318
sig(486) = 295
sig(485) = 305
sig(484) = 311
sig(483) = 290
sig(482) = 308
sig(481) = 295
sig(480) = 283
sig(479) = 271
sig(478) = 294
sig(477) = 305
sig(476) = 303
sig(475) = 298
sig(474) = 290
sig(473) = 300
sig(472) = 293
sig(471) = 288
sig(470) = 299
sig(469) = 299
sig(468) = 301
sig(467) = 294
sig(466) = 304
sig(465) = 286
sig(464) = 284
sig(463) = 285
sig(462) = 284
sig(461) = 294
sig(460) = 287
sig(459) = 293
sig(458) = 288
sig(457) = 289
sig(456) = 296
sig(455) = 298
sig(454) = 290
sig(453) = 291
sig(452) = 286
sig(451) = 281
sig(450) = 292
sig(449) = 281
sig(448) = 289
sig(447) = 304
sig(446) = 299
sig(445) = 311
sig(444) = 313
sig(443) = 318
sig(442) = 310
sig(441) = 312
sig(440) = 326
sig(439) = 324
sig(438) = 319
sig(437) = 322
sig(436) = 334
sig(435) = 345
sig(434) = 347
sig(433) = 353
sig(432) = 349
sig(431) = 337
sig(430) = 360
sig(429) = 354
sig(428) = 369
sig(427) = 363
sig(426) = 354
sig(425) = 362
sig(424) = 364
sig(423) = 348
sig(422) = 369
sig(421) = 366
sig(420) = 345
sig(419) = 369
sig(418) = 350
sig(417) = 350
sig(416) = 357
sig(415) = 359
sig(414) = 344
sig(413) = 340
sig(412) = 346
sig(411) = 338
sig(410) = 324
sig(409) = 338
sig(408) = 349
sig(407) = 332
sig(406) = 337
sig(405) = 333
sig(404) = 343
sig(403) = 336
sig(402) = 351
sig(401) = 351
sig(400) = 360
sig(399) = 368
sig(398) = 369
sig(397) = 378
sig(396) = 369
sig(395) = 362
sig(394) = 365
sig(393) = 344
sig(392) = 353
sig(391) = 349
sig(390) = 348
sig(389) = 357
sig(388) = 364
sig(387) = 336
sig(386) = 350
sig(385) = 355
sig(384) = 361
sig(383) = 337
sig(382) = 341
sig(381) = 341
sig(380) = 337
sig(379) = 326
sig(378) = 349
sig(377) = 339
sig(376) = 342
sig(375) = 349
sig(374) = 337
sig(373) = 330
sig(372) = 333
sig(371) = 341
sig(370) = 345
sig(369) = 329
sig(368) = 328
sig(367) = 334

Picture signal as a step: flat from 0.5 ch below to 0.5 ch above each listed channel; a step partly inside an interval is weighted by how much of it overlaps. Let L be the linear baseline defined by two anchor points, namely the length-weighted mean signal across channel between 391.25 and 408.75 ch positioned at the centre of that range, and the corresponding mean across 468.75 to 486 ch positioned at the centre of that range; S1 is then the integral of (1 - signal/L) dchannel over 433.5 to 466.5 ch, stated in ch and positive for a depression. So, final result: 1.4 ch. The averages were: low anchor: 353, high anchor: 296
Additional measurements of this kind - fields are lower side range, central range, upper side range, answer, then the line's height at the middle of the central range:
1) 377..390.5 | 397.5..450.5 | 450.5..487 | -3.0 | 321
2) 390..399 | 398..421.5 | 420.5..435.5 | 0.7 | 359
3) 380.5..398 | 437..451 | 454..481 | 0.2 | 311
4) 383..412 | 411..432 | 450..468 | -1.8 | 327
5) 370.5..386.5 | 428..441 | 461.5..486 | -1.0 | 314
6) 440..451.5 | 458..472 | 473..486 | 0.3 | 299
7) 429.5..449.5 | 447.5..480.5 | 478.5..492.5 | 2.0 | 310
